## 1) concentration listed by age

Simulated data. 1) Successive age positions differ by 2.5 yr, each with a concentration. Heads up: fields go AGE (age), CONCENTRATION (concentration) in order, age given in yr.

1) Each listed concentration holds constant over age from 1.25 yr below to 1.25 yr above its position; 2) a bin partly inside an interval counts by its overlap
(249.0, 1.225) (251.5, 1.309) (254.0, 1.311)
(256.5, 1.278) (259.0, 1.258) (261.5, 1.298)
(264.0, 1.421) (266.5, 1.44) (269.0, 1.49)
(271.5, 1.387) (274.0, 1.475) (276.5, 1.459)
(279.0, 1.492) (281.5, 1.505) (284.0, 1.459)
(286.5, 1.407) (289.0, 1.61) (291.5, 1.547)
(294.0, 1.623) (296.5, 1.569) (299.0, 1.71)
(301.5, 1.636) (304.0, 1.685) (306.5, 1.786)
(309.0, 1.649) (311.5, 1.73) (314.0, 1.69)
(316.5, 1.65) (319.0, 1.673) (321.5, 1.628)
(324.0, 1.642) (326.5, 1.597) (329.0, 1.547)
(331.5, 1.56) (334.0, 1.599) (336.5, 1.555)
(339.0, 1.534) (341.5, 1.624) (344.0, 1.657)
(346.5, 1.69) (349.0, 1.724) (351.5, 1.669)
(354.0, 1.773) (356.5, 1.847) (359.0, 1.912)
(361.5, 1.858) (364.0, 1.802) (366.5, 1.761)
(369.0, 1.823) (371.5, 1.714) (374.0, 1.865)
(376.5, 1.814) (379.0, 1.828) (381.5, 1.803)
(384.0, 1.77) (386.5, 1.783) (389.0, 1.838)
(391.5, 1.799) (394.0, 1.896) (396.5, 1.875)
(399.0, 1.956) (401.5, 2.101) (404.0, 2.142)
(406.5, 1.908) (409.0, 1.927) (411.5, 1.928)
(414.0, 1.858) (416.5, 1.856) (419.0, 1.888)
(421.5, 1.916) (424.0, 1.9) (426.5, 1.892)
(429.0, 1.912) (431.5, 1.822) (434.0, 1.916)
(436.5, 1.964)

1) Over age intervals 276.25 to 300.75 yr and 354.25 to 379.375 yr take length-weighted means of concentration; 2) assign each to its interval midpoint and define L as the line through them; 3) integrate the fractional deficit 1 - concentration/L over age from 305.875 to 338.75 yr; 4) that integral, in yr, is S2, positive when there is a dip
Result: 0.6 yr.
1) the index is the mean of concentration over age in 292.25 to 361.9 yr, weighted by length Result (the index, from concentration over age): 1.67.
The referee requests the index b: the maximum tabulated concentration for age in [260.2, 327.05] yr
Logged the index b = 1.786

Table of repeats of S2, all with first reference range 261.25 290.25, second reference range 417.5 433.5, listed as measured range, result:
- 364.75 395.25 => -0.9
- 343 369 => -1.3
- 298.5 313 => -1.4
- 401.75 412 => -0.9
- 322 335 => 0.2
